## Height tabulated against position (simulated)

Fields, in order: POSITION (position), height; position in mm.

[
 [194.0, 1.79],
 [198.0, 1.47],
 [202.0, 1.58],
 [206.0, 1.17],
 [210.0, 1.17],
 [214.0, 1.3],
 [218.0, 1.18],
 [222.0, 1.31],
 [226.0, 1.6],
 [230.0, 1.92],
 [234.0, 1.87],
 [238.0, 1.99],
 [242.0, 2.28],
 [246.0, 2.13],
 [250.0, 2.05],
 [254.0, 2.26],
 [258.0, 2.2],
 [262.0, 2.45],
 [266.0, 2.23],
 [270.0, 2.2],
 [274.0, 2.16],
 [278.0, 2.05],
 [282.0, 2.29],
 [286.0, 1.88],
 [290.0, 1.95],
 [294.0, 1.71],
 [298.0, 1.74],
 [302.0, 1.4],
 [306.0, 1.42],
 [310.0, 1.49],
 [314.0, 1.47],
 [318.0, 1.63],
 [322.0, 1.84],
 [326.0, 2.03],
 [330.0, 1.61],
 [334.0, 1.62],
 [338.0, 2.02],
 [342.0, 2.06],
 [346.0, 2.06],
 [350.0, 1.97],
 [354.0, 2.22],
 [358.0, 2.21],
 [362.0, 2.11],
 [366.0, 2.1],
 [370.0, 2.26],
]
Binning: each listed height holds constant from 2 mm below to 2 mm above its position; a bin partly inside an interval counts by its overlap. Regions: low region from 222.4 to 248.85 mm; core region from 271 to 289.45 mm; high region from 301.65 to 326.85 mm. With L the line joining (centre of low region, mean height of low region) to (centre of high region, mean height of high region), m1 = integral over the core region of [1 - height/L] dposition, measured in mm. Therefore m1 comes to -3.63 mm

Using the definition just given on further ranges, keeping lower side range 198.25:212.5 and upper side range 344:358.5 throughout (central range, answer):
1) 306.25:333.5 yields 4.0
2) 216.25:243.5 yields -5.0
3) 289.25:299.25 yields 0.1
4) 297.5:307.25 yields 1.8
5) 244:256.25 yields -4.6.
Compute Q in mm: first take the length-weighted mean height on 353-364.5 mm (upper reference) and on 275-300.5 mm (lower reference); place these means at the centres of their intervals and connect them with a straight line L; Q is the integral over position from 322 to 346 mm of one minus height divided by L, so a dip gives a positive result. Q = 2.4 mm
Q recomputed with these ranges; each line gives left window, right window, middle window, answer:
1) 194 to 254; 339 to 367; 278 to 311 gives 2.4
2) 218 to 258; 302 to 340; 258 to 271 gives -3.2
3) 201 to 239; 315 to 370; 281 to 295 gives -1.6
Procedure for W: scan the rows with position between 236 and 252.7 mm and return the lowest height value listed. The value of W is 1.99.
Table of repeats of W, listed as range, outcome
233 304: 1.4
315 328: 1.63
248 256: 2.05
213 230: 1.18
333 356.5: 1.62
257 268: 2.2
